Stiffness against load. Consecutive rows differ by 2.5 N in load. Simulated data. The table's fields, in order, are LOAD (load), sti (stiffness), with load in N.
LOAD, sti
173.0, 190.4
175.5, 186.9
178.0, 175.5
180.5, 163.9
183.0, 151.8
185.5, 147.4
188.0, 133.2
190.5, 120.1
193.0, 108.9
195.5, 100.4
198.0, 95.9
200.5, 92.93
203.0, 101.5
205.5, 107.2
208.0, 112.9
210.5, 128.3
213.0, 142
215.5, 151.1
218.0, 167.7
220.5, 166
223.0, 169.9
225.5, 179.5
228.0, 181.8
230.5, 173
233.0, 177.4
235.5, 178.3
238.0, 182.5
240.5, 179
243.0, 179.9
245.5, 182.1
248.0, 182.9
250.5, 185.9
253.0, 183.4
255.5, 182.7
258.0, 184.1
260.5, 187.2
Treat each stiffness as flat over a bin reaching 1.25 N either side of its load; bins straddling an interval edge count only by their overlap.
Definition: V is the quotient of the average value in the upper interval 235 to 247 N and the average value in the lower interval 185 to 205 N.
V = 1.63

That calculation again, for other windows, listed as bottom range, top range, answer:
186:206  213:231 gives 1.54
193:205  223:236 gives 1.78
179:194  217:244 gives 1.27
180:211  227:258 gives 1.52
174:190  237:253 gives 1.15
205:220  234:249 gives 1.31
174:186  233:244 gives 1.08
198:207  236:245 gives 1.80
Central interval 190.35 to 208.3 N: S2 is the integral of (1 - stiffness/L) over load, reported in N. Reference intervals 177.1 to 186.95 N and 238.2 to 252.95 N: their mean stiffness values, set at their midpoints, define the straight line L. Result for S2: 6.7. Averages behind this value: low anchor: 159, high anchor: 182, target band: 104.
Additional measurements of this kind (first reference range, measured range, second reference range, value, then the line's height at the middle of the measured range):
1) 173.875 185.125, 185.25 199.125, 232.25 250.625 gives 4.5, 171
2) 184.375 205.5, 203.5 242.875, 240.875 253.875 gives -2.2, 150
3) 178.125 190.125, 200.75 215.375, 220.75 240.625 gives 4.0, 164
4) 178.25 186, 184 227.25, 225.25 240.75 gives 9.4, 167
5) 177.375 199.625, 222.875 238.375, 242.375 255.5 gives -1.0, 167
